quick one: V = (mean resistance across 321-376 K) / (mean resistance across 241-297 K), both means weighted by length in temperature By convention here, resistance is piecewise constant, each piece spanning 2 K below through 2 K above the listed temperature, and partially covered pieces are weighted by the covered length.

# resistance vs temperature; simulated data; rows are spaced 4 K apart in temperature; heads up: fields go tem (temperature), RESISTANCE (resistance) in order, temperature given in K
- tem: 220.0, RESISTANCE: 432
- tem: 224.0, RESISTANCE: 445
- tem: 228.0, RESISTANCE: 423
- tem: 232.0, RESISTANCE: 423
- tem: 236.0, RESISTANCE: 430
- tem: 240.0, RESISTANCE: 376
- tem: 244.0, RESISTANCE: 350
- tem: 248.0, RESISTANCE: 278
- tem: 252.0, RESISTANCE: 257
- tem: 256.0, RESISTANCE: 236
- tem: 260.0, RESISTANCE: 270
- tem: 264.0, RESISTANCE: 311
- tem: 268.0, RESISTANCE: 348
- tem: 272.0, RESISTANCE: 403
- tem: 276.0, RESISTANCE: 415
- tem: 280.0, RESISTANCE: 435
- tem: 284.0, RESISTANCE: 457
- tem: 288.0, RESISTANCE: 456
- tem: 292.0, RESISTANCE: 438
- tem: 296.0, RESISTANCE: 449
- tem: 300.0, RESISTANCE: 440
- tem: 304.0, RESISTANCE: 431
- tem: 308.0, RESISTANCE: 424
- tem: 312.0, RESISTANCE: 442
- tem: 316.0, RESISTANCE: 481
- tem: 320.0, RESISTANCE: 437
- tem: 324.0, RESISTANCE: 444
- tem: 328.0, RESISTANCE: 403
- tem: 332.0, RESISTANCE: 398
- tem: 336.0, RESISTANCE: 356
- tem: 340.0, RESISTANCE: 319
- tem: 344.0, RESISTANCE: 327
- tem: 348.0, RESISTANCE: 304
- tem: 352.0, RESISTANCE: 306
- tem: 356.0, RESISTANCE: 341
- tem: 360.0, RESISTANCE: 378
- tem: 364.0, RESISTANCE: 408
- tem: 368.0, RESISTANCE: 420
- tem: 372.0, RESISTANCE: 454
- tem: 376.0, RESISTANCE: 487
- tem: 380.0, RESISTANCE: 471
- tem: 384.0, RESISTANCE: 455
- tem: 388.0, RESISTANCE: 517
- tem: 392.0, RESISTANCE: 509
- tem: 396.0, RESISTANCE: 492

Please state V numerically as 1.04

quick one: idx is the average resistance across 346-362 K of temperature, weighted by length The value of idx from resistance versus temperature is 332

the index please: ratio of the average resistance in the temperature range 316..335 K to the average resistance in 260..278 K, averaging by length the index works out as 1.18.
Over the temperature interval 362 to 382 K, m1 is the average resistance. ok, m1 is 448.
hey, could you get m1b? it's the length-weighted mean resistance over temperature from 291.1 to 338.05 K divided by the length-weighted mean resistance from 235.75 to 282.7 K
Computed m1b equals 1.3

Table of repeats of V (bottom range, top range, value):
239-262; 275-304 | 1.52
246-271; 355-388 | 1.51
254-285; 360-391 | 1.28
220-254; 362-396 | 1.24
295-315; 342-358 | 0.73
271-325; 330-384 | 0.87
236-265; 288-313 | 1.44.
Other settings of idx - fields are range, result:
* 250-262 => 254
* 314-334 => 433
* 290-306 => 440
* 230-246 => 395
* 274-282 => 425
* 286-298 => 448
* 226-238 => 425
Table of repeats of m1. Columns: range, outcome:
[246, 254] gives 268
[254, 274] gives 314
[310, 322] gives 453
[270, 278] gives 409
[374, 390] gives 482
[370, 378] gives 470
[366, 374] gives 437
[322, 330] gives 424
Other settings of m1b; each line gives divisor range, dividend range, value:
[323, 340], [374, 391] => 1.25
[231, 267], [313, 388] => 1.25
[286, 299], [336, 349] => 0.72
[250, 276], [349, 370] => 1.18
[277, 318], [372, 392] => 1.08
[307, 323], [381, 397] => 1.10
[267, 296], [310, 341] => 0.97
